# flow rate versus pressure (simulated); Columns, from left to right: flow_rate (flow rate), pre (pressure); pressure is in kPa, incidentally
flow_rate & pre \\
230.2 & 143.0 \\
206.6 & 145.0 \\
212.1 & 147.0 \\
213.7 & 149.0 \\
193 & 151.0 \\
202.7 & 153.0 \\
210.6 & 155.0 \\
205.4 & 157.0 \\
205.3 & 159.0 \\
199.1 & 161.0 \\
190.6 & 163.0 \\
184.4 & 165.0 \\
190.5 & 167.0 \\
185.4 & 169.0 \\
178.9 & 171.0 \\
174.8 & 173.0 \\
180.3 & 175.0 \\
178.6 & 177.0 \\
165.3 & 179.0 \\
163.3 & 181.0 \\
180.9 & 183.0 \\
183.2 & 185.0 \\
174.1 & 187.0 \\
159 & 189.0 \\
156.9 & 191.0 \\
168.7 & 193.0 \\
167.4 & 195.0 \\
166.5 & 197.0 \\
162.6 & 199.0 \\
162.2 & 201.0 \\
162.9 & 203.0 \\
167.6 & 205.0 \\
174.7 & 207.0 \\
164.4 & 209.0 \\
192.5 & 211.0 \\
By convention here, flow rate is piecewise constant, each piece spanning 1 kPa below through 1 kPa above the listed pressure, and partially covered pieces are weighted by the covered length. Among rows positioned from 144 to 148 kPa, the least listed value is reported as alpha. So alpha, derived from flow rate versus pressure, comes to 206.6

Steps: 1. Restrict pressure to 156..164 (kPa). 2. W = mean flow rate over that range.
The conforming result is 200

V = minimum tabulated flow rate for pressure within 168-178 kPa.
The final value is 174.8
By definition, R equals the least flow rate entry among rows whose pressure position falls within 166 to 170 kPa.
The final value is 185.4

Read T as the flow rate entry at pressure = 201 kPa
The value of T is 162.2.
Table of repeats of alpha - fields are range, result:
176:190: 159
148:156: 193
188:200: 156.9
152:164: 190.6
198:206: 162.2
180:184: 163.3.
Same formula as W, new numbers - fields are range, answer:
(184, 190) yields 172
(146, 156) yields 206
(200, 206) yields 164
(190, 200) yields 164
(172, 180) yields 175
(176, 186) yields 174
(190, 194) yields 163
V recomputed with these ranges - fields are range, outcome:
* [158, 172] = 178.9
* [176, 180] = 165.3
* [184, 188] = 174.1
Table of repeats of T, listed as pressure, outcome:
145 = 206.6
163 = 190.6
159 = 205.3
